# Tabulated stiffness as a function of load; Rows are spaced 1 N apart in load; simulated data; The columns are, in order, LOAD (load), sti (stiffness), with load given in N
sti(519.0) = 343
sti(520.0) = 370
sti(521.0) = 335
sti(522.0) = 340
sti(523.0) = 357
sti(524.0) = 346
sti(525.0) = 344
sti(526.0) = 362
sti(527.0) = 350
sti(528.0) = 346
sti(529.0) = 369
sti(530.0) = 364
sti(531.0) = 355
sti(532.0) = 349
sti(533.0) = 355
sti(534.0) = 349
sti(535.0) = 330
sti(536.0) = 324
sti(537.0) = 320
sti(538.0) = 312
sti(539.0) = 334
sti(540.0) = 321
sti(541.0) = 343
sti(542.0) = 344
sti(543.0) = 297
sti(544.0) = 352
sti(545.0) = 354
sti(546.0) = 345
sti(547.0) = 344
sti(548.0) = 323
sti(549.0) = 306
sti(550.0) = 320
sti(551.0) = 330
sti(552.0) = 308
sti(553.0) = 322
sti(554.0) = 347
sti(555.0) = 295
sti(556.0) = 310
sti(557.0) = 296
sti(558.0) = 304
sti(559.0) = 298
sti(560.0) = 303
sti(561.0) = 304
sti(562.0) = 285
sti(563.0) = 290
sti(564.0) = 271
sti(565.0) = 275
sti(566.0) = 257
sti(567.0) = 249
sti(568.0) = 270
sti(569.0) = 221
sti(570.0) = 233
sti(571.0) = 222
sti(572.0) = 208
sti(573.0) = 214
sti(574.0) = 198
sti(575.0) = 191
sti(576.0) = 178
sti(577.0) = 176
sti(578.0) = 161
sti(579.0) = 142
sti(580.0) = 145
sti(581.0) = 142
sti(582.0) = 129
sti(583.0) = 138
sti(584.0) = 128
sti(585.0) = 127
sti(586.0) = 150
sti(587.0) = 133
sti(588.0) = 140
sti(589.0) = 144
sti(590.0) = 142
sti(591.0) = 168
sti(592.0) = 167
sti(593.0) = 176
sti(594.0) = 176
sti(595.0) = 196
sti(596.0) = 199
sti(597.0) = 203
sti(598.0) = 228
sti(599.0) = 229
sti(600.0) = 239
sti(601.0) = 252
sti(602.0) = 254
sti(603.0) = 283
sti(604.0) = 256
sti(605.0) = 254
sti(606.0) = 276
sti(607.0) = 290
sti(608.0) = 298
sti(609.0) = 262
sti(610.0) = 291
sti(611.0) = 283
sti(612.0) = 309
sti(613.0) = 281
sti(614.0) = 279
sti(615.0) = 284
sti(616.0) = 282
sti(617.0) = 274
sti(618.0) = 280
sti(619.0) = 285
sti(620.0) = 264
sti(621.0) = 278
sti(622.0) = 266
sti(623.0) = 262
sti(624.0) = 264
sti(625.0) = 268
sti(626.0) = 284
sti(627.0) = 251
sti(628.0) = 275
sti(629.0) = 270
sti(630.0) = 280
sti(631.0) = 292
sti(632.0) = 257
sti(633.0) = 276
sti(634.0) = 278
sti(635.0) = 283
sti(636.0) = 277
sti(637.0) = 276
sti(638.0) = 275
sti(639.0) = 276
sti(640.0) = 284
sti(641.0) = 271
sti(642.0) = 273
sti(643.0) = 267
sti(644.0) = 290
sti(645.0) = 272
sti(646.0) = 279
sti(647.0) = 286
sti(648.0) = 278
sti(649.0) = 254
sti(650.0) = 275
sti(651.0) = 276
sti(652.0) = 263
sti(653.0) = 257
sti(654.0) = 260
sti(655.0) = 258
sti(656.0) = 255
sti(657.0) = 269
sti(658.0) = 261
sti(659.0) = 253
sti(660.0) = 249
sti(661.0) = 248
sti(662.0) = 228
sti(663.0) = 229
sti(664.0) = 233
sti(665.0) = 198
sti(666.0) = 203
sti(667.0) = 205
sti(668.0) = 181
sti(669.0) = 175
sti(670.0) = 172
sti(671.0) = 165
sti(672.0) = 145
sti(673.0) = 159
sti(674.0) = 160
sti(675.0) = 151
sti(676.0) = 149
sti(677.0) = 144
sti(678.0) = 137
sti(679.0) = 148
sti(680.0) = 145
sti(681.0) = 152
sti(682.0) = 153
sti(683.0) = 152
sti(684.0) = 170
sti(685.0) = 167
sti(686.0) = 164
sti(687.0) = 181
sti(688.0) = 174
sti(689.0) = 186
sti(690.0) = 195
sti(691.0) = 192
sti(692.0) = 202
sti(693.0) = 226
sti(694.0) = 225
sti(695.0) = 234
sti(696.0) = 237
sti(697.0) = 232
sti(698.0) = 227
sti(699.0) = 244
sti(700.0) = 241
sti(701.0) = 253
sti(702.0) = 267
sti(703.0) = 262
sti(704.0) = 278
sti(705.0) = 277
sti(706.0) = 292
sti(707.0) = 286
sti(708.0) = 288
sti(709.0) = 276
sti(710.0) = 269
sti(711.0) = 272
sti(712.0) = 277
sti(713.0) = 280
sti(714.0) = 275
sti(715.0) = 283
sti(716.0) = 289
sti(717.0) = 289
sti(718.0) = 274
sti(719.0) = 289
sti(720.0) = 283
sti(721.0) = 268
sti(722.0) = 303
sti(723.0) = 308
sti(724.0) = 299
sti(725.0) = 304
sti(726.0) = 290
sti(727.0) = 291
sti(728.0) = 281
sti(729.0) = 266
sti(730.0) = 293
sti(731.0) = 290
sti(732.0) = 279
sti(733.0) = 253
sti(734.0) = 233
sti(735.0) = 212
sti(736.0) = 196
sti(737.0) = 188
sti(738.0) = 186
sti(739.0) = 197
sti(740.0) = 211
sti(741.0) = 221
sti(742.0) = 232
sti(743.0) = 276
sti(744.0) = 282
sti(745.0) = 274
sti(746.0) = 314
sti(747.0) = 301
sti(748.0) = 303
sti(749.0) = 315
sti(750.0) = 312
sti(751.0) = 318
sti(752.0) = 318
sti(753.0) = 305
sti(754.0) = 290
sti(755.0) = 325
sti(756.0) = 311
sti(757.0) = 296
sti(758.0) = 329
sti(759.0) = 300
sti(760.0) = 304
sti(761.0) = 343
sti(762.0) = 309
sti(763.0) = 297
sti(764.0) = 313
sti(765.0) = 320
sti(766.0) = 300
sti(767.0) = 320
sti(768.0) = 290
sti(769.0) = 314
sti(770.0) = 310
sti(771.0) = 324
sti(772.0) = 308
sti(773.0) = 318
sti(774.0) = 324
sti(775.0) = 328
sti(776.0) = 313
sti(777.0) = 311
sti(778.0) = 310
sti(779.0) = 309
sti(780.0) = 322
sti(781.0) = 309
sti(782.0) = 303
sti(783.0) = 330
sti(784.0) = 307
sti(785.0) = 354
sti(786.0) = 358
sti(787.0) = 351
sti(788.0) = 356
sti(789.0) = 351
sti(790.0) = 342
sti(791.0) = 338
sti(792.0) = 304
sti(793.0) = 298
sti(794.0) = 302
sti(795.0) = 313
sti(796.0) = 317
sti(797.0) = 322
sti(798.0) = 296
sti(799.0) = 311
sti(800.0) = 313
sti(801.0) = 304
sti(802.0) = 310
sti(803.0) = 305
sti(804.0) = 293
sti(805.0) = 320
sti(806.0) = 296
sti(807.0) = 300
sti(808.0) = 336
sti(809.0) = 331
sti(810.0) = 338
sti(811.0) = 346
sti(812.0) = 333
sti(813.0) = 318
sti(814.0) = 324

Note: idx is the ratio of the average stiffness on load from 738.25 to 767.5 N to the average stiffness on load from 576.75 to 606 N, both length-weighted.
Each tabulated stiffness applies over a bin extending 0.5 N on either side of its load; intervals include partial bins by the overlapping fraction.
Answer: 1.60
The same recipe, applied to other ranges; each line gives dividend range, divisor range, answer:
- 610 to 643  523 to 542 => 0.80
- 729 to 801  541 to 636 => 1.19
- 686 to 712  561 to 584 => 1.15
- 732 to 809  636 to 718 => 1.30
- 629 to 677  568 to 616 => 1.15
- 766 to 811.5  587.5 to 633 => 1.28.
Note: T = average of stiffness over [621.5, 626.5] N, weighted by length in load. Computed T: 269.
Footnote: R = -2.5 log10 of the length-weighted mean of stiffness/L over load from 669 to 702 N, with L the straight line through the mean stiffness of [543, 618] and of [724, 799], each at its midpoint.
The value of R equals 0.43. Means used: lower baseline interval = 244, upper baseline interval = 298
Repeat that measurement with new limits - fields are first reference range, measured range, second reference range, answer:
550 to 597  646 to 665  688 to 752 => -0.06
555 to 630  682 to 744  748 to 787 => 0.18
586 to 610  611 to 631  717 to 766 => -0.22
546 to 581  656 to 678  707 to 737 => 0.33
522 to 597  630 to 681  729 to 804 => 0.20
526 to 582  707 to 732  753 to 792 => 0.10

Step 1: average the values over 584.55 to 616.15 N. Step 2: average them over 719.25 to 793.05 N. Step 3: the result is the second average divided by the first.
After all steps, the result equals 1.31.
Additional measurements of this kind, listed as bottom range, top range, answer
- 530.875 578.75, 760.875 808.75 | 1.09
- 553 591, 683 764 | 1.21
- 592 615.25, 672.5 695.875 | 0.69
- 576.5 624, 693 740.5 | 1.19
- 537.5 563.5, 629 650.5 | 0.87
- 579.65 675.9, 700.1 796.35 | 1.24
